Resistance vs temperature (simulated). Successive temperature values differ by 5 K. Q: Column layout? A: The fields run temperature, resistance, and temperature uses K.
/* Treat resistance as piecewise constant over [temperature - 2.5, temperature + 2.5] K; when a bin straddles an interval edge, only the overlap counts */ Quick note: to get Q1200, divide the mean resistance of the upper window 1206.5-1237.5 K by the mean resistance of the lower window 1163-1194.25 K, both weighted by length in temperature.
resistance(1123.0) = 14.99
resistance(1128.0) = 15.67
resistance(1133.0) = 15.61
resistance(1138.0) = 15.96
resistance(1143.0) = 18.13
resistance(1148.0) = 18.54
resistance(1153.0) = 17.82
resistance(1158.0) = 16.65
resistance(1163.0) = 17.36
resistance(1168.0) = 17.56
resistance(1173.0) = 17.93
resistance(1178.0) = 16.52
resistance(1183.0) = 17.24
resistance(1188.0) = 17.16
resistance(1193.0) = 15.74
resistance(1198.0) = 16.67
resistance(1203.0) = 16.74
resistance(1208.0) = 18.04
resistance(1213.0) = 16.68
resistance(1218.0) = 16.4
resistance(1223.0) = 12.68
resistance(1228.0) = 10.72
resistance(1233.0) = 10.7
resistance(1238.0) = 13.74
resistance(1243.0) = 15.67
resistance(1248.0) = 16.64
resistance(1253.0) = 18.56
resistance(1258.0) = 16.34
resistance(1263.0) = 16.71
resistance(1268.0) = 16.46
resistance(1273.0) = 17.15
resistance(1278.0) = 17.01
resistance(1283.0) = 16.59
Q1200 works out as 0.82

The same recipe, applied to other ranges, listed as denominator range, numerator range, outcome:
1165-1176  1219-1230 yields 0.70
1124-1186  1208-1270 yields 0.89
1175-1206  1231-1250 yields 0.85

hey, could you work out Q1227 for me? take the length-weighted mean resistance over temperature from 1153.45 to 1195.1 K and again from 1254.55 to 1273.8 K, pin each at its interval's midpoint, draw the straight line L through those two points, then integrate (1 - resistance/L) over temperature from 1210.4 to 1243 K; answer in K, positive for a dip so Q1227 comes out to 6.2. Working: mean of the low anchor 17.1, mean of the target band 13.7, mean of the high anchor 16.7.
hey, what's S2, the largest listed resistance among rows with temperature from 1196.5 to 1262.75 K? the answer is 18.56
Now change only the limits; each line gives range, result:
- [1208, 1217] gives 18.04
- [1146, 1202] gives 18.54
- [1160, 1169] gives 17.56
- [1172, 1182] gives 17.93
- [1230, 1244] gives 15.67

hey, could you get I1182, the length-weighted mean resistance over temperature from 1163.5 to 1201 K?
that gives 17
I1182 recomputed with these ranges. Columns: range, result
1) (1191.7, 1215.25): 16.8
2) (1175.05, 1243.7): 15.3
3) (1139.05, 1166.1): 17.6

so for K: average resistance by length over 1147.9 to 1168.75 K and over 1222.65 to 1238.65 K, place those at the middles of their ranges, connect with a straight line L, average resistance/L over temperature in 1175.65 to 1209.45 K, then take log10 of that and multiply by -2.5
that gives -0.15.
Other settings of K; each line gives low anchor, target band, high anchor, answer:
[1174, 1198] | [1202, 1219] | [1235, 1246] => -0.08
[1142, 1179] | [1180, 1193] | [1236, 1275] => 0.02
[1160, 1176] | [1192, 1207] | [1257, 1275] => 0.04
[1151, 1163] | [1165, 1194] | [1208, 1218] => 0.00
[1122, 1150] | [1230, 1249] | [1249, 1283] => 0.21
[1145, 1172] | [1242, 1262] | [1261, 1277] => 0.00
